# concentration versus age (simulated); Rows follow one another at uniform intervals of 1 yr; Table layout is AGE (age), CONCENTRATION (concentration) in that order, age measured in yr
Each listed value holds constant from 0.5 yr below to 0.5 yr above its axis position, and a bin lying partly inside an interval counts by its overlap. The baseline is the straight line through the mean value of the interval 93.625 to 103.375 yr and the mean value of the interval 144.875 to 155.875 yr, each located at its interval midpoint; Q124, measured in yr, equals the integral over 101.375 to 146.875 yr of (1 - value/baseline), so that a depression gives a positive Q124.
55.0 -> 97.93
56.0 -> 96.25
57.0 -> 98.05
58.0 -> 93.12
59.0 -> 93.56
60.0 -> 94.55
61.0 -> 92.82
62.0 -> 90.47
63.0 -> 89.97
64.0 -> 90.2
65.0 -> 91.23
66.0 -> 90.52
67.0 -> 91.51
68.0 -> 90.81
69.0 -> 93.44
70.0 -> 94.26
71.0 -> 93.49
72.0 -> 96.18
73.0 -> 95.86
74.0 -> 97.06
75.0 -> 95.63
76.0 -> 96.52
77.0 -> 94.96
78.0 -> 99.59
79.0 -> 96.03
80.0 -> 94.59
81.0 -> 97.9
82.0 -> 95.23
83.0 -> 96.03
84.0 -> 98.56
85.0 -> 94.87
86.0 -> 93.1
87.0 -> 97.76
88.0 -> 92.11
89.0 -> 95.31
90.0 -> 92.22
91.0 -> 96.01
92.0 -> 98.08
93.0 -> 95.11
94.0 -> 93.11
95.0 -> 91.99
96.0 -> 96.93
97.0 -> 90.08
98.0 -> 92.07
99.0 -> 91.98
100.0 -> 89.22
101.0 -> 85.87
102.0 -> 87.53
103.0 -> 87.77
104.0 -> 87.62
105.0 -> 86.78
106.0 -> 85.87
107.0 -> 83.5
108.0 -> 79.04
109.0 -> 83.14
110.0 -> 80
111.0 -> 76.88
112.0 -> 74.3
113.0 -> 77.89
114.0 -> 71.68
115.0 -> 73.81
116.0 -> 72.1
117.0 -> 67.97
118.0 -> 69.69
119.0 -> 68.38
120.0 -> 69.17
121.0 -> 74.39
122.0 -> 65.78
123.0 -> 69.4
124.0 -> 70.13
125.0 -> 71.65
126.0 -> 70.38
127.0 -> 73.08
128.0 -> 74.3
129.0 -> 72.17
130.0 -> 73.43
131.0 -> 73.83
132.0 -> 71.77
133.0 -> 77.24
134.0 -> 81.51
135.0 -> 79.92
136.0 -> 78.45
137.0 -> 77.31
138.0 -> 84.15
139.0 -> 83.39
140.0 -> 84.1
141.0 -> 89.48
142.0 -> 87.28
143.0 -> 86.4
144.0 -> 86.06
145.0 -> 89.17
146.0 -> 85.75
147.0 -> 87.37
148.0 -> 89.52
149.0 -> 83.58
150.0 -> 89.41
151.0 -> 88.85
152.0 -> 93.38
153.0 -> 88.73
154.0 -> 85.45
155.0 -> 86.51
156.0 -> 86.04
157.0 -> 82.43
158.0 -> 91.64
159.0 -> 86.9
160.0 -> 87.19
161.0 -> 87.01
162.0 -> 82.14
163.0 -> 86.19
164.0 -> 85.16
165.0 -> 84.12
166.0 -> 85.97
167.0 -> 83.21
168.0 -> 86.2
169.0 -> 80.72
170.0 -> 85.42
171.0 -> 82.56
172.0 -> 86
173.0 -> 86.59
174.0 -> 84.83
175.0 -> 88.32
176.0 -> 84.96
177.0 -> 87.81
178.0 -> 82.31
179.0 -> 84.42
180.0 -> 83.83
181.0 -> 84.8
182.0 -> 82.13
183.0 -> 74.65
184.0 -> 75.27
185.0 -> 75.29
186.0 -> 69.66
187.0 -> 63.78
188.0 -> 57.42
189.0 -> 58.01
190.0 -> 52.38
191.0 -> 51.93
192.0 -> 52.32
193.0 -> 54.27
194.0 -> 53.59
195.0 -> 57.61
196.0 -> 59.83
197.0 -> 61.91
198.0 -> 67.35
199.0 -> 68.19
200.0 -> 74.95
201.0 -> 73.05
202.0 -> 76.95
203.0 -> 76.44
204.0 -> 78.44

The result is 5.65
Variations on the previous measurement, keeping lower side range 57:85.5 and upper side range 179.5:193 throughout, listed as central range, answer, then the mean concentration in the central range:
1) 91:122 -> 1.3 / 82.7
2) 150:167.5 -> -3.0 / 86.6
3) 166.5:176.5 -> -2.0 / 84.9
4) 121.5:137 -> 1.3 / 73.7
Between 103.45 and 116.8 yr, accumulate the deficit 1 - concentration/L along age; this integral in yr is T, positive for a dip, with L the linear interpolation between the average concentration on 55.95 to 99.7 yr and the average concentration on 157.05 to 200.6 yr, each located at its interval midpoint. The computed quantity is 1.4 yr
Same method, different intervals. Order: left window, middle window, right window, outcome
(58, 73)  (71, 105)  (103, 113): -2.73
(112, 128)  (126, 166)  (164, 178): -2.64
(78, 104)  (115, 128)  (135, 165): 2.78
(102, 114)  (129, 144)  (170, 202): -0.44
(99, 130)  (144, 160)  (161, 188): -1.53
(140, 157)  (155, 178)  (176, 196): -2.10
